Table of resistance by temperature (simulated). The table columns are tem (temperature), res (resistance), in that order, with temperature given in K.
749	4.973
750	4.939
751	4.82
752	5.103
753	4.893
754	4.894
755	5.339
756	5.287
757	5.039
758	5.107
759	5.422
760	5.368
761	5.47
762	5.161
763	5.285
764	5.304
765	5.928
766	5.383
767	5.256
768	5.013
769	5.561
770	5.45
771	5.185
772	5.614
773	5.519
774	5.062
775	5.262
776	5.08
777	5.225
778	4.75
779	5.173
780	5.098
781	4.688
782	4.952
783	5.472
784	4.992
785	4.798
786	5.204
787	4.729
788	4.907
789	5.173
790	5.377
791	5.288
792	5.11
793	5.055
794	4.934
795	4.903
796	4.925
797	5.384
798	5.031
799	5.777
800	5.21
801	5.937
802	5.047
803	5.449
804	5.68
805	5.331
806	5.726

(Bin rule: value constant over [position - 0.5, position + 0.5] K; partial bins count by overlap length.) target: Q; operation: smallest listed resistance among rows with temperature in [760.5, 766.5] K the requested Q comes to 5.161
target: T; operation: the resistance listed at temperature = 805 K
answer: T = 5.331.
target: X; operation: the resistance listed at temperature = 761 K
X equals 5.47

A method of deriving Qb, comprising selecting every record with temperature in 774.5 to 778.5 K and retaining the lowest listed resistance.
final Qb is 4.75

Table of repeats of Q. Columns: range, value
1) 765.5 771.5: 5.013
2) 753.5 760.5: 4.894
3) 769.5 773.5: 5.185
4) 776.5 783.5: 4.688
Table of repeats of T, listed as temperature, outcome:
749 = 4.973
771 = 5.185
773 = 5.519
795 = 4.903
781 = 4.688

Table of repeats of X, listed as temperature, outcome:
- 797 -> 5.384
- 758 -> 5.107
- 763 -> 5.285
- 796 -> 4.925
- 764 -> 5.304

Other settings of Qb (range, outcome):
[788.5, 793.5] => 5.055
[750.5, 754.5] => 4.82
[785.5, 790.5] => 4.729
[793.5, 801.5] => 4.903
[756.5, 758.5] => 5.039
